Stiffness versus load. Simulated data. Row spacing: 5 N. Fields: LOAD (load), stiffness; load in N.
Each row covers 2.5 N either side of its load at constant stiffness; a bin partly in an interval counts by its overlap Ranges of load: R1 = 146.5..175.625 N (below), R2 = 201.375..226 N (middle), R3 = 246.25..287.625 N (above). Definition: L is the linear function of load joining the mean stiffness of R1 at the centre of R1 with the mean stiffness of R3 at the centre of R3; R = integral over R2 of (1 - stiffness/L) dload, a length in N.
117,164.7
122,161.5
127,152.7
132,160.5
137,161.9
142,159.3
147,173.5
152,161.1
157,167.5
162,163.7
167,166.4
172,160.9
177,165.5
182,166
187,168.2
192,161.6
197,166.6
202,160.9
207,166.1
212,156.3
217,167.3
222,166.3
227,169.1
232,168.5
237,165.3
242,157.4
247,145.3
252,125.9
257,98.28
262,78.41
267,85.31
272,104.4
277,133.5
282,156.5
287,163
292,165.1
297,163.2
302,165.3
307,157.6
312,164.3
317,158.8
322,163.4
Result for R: -3.9 N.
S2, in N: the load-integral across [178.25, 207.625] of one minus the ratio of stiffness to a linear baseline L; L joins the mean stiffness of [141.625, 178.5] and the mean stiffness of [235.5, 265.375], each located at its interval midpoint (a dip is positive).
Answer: -2.75 N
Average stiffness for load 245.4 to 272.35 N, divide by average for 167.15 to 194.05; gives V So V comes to 0.64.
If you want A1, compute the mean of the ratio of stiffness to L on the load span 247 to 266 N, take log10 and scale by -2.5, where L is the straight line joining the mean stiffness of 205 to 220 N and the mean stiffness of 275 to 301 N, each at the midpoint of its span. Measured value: 0.45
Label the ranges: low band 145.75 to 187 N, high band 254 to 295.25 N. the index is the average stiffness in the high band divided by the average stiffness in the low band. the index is 0.75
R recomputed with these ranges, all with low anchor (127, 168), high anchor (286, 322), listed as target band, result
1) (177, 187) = -0.2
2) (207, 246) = -0.2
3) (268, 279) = 3.3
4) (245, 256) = 2.2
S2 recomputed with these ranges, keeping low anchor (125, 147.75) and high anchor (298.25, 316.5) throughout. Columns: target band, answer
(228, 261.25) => 4.2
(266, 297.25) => 4.3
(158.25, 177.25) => -0.4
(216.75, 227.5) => -0.4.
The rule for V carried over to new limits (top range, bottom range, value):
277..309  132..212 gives 0.97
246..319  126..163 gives 0.84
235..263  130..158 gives 0.80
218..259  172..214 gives 0.92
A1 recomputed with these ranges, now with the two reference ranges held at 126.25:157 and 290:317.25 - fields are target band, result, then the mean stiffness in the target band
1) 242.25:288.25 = 0.31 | 122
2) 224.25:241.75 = -0.02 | 166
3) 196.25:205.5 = -0.01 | 163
